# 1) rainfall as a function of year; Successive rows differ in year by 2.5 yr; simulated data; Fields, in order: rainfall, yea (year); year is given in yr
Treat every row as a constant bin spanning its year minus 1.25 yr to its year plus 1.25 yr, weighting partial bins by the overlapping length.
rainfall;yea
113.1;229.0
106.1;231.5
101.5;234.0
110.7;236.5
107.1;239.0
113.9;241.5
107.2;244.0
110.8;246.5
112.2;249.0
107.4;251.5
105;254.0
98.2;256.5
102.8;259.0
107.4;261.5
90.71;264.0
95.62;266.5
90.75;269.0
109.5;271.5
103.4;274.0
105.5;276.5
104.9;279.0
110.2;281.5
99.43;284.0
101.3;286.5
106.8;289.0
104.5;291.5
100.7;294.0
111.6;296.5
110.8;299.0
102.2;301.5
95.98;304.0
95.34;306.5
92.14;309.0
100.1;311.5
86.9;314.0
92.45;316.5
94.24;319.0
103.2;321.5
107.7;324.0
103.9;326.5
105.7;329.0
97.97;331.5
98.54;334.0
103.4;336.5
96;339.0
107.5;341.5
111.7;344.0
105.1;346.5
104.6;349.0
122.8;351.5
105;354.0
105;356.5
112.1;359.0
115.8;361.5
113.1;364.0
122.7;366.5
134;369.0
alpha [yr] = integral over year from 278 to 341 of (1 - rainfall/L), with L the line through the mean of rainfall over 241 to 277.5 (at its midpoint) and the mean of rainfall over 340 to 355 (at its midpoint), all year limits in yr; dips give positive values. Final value 3.4 yr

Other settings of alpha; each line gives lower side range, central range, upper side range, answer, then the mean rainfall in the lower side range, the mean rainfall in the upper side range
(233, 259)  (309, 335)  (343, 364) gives 2.6 yr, 107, 110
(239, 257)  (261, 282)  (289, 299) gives 1.1 yr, 108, 106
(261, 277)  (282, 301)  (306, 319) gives -1.7 yr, 99.8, 93.4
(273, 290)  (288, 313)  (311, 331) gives 0.0 yr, 104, 99.2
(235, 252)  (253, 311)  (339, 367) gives 4.3 yr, 110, 110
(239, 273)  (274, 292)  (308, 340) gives -0.5 yr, 104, 98.7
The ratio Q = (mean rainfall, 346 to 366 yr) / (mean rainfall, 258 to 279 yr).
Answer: 1.1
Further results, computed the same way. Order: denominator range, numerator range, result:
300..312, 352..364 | 1.14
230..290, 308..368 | 1.00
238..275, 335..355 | 1.03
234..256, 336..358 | 0.99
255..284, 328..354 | 1.04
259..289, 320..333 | 1.01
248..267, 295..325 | 0.97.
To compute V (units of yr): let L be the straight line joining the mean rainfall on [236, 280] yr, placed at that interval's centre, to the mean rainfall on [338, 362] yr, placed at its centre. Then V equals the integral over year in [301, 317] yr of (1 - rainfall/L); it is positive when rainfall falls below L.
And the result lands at 1.8 yr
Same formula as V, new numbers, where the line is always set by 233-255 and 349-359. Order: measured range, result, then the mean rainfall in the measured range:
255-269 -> 1.4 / 98.3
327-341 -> 1.2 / 101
